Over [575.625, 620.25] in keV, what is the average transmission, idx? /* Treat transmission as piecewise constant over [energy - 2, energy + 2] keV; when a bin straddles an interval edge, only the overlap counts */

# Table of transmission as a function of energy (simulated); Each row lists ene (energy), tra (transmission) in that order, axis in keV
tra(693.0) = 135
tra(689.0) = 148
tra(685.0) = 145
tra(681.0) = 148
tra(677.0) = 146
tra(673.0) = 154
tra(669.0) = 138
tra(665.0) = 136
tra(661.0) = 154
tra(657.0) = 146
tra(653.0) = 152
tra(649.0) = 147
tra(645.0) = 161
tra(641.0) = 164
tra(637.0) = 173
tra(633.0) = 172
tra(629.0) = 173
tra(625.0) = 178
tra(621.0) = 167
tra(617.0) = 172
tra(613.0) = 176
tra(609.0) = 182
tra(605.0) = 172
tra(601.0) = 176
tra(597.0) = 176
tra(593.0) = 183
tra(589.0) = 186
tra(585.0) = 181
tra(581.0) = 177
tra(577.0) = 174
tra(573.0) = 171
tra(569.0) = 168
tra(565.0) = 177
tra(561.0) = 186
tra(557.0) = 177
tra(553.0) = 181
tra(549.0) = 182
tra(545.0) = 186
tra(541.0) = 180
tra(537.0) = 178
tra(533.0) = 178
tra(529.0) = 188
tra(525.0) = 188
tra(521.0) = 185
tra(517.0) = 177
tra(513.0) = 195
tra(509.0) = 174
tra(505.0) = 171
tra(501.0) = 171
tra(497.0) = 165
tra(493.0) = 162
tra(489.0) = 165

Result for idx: 177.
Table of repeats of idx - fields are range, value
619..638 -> 173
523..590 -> 180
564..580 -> 172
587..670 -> 166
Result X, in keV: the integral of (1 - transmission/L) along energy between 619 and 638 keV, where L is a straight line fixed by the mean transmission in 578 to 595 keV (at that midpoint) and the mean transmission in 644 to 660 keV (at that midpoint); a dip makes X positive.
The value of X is -1.3 keV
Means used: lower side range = 181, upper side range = 151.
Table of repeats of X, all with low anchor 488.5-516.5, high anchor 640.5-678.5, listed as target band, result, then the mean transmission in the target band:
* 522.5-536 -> -1.3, 184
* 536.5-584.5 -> -4.2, 178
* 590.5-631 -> -4.9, 176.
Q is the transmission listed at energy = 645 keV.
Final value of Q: 161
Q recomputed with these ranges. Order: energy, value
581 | 177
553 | 181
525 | 188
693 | 135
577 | 174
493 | 162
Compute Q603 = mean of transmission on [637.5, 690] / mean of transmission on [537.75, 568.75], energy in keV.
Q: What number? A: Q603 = 0.83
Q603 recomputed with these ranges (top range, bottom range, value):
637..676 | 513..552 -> 0.83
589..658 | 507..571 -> 0.94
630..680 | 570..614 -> 0.87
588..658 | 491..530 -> 0.96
